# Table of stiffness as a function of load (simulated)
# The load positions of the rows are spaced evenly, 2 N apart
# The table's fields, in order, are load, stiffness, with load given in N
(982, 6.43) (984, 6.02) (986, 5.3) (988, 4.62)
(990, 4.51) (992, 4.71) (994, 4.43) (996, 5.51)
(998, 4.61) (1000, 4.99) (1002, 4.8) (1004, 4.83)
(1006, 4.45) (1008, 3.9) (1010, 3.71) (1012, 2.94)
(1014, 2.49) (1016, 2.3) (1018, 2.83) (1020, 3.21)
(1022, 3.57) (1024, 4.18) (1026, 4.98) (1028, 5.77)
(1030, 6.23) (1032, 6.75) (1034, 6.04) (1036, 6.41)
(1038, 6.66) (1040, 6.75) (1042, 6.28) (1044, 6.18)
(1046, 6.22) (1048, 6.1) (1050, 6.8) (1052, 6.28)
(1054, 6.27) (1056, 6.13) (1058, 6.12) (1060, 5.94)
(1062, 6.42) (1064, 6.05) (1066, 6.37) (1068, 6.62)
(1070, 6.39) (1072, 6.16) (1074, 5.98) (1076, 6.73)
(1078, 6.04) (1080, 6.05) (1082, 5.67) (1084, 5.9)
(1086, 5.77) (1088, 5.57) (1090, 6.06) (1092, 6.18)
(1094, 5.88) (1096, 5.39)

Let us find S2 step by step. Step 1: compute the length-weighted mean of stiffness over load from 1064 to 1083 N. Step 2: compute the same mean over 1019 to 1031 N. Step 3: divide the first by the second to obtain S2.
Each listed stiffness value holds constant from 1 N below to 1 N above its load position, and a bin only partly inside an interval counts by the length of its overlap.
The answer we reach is 1.33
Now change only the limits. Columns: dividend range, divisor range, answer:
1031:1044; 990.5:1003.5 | 1.34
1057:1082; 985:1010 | 1.33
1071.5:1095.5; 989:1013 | 1.34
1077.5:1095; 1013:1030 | 1.55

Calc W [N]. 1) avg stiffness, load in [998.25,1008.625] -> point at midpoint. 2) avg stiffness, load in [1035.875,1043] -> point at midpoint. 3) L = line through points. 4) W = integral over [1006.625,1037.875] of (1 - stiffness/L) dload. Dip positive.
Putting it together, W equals 7.1 N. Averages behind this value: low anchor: 4.62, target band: 4.42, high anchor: 6.54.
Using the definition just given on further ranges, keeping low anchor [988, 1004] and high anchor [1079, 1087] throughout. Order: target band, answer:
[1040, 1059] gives -3.0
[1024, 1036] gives -1.5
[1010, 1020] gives 4.4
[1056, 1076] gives -2.2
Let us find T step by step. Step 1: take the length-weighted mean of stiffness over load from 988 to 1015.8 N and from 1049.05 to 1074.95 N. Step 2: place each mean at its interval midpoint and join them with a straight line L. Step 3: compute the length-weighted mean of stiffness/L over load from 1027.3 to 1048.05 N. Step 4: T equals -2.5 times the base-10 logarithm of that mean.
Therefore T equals -0.16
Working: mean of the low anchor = 4.25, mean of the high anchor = 6.27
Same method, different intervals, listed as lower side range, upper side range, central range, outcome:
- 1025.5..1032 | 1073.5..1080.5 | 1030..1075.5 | -0.047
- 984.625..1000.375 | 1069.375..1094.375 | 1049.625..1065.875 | -0.096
